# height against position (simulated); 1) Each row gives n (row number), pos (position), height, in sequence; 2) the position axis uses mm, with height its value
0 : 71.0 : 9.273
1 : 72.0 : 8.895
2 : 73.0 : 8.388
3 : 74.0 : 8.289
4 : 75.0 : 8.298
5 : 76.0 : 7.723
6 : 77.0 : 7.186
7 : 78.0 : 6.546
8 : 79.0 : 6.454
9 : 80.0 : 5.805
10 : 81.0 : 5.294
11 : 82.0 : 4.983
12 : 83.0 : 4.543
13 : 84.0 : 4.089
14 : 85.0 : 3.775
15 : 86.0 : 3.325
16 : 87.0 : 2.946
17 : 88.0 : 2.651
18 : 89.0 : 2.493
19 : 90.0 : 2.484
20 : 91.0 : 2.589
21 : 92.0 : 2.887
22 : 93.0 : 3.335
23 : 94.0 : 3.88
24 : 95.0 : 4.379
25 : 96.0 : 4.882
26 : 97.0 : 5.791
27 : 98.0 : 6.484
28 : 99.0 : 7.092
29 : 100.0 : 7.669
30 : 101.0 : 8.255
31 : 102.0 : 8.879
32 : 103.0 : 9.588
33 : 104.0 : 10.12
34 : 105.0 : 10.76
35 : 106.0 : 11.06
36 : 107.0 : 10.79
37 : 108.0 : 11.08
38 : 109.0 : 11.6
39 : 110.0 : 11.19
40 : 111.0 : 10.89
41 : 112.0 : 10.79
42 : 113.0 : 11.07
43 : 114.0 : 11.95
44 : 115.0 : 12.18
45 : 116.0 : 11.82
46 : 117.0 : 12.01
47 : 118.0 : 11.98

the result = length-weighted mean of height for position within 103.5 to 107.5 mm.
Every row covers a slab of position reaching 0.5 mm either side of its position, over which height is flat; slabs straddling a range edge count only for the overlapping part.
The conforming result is 10.7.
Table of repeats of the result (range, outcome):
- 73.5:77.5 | 7.87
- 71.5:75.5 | 8.47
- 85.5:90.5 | 2.78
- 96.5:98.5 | 6.14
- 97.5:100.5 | 7.08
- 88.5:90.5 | 2.49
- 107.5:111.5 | 11.2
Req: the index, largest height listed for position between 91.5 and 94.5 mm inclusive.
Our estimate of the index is 3.88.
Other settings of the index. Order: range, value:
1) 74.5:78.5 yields 8.298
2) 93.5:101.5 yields 8.255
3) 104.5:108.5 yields 11.08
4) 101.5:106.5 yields 11.06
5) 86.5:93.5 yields 3.335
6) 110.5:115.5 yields 12.18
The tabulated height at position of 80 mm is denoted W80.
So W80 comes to 5.805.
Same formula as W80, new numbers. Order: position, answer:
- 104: 10.12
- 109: 11.6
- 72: 8.895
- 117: 12.01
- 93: 3.335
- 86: 3.325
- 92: 2.887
